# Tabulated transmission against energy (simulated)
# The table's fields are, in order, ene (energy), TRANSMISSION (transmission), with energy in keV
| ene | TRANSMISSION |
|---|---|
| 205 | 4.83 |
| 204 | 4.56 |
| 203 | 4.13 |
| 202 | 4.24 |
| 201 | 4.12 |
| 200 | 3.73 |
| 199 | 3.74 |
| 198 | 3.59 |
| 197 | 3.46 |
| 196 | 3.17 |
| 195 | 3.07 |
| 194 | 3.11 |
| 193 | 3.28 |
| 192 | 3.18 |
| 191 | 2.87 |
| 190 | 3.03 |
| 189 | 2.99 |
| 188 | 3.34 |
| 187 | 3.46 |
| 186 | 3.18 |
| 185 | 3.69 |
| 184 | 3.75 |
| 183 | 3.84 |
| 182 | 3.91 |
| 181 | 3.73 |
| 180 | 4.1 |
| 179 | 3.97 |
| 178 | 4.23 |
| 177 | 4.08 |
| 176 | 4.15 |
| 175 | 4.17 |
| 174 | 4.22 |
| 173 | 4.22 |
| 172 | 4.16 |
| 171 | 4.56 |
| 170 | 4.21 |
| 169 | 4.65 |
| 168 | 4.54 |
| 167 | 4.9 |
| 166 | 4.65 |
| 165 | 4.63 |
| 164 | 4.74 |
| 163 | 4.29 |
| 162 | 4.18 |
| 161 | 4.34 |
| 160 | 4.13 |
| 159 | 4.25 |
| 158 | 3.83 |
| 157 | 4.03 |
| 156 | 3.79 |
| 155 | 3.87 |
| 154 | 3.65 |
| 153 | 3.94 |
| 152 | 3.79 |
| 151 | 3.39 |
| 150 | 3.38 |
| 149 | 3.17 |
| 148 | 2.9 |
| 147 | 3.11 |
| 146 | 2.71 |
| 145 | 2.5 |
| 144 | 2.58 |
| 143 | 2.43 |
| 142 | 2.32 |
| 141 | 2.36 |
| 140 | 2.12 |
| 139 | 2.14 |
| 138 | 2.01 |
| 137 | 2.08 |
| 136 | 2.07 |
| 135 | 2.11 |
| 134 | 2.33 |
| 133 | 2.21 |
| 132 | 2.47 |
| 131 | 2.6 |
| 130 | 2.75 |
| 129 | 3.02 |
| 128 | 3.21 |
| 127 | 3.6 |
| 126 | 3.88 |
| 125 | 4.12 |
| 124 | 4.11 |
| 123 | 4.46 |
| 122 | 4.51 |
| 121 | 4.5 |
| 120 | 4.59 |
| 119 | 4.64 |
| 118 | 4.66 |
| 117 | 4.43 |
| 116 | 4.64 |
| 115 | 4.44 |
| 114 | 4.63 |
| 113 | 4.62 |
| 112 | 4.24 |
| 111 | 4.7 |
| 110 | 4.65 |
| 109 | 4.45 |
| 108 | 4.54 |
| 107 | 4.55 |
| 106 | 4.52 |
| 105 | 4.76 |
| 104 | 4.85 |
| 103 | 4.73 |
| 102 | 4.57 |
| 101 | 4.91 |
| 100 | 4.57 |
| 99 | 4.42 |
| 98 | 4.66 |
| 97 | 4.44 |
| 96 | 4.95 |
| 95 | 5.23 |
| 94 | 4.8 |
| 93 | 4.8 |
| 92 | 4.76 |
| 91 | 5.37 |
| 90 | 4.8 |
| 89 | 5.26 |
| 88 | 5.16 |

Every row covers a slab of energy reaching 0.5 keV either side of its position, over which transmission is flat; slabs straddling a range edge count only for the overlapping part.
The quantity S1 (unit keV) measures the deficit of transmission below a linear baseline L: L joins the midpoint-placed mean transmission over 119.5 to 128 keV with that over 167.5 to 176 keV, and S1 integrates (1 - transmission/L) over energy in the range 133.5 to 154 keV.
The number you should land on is 7.5 keV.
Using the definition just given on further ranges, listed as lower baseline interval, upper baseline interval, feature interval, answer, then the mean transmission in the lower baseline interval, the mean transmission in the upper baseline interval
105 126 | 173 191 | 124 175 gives 7.9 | 4.49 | 3.74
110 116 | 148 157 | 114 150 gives 8.0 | 4.55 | 3.6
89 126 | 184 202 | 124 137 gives 4.3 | 4.63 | 3.39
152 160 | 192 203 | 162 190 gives -2.4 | 3.92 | 3.56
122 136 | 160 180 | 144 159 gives 1.5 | 3.15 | 4.35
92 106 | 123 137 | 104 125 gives -3.8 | 4.74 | 2.98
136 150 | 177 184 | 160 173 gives -4.0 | 2.51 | 3.96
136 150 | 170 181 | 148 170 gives -4.9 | 2.51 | 4.17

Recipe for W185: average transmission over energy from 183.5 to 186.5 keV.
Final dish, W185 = 3.54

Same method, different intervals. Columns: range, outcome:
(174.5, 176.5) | 4.16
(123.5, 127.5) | 3.93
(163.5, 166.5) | 4.67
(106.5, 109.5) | 4.51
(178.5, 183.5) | 3.91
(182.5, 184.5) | 3.79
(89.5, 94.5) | 4.91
